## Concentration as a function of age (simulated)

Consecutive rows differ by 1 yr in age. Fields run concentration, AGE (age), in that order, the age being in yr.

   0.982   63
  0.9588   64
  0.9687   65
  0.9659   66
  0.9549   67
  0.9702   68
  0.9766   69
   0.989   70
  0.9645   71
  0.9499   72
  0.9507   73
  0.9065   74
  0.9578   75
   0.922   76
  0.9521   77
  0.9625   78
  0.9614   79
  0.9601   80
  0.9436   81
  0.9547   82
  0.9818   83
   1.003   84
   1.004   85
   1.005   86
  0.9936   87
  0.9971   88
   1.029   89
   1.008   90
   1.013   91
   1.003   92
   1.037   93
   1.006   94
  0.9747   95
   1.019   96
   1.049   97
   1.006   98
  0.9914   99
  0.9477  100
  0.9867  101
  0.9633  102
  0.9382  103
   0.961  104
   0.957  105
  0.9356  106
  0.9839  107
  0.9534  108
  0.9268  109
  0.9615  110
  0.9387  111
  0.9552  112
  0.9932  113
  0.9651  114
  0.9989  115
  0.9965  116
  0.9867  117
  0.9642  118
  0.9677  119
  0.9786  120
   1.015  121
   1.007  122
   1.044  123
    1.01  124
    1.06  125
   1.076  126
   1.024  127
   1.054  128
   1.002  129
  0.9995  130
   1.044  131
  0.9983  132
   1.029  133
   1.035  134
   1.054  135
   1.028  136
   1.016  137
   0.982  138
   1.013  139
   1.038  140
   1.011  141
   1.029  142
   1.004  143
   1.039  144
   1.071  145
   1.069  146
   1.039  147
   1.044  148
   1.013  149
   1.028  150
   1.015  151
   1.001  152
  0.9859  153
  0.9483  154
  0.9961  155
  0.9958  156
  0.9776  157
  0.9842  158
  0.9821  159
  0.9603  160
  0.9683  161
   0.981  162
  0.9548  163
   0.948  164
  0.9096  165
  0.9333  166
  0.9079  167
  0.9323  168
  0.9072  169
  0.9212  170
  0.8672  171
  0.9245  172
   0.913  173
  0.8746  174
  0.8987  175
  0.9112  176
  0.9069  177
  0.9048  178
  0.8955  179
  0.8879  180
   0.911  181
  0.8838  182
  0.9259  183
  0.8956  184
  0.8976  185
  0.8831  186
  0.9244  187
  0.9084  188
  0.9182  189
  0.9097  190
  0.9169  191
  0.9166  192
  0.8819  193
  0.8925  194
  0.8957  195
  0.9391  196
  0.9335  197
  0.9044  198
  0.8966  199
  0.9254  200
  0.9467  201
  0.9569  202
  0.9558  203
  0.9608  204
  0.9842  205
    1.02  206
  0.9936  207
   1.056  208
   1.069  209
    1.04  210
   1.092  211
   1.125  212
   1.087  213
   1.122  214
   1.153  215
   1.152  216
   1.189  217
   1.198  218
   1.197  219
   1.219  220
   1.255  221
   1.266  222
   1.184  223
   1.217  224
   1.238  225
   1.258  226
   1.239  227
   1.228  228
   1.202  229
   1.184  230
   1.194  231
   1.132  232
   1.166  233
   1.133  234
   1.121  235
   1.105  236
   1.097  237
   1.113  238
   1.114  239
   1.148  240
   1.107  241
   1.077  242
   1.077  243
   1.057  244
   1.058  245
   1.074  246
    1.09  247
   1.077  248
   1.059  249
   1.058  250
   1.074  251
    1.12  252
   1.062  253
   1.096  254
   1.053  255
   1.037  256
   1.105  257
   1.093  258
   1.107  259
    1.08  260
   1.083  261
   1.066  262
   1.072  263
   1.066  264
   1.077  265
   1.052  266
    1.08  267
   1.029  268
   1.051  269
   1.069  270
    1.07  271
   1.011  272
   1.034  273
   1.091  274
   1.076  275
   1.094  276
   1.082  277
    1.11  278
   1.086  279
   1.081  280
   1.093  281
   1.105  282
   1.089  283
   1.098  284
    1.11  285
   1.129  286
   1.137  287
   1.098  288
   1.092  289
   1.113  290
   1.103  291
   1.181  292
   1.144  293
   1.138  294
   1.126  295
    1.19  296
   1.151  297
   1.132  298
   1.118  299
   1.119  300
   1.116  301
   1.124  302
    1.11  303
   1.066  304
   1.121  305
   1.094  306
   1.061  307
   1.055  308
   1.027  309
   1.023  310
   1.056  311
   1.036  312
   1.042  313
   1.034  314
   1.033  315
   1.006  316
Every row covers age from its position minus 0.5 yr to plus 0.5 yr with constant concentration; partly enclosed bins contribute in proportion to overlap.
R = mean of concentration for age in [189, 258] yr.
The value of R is 1.08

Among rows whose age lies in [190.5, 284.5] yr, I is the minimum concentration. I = 0.8819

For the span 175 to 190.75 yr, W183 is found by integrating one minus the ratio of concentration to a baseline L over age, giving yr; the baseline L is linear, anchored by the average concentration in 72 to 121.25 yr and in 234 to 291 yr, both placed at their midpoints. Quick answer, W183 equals 2.0 yr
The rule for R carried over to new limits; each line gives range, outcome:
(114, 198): 0.968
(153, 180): 0.935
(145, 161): 1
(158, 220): 0.965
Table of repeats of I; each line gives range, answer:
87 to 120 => 0.9268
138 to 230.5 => 0.8672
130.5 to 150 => 0.982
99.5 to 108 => 0.9356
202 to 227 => 0.9558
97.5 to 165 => 0.9096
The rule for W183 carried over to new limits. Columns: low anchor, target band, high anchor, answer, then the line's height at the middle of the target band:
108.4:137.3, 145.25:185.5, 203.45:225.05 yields 4.2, 1.06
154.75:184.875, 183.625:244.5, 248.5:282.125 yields -4.1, 0.995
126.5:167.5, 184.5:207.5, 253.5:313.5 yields 2.3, 1.03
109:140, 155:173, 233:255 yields 1.6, 1.03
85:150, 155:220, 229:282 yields 5.0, 1.05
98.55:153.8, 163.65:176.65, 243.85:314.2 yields 1.5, 1.03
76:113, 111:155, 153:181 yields -2.7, 0.955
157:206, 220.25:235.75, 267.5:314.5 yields -3.2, 0.995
